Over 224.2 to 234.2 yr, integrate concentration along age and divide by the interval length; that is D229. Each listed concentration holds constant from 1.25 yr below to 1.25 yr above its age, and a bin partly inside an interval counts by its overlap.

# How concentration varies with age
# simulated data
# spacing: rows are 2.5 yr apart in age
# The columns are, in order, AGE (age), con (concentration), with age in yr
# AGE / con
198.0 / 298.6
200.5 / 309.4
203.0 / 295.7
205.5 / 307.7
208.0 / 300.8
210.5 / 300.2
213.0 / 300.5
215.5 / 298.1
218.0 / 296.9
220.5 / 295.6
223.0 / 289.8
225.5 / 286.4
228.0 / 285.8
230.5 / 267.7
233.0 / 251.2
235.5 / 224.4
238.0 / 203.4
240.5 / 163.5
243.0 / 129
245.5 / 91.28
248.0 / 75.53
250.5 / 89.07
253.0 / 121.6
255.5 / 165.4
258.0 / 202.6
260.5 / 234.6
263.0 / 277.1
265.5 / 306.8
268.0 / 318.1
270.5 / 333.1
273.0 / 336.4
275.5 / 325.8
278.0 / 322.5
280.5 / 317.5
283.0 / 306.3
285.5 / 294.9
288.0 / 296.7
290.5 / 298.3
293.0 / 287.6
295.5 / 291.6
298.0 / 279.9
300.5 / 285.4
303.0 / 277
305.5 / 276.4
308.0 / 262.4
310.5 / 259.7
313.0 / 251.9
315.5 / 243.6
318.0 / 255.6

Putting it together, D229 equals 273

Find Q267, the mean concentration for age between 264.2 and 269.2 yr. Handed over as 312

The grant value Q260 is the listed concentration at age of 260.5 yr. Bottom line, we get 234.6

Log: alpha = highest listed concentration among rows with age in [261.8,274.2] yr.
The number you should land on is 336.4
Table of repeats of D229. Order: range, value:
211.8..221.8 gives 298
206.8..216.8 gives 300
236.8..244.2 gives 165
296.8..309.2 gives 276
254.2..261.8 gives 201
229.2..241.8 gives 222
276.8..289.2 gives 308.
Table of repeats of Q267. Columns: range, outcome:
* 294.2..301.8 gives 286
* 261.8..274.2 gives 314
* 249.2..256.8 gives 126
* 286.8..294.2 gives 294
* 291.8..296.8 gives 290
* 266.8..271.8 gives 326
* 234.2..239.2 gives 214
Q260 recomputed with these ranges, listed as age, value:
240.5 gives 163.5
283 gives 306.3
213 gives 300.5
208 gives 300.8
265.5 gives 306.8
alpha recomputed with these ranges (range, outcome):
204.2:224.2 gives 307.7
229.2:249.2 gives 267.7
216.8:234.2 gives 296.9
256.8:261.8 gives 234.6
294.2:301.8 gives 291.6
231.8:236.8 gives 251.2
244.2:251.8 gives 91.28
